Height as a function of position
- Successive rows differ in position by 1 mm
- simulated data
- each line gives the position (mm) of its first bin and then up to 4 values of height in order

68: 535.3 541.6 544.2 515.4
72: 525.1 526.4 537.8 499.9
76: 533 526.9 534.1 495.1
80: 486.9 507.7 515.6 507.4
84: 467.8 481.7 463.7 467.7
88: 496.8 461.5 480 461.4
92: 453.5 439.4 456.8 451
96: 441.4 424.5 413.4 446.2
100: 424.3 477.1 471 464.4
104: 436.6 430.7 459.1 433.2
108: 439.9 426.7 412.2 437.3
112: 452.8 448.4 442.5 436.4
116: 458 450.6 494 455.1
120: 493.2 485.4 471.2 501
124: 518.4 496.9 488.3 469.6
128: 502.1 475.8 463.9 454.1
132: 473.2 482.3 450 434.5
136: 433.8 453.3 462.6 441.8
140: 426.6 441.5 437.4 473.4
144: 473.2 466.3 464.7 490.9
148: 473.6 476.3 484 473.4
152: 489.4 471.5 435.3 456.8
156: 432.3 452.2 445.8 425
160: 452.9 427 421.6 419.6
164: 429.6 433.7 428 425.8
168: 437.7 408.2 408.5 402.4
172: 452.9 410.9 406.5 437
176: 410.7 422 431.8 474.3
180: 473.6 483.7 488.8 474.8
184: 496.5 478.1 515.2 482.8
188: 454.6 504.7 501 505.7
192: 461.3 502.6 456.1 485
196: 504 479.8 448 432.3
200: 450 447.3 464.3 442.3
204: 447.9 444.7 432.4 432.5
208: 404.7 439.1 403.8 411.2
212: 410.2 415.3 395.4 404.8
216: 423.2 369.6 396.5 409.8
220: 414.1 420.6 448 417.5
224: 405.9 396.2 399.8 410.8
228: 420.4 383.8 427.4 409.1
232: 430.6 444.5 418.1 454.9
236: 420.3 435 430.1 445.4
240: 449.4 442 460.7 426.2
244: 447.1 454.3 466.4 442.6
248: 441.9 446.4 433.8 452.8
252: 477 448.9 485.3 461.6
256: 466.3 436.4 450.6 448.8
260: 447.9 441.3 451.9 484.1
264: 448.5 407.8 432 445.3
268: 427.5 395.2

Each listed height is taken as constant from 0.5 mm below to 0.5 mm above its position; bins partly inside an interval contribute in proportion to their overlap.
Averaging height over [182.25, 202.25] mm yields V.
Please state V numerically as 478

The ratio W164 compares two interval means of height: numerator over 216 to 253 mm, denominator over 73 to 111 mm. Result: 0.9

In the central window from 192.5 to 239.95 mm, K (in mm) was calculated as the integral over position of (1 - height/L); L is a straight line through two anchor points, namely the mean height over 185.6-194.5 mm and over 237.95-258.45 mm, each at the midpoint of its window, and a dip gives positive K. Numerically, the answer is 4.2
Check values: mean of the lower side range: 487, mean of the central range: 430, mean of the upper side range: 451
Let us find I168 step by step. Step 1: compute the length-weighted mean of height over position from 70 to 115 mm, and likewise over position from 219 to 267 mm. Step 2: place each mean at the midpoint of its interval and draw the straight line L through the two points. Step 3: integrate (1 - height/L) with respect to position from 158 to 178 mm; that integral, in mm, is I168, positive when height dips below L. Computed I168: 1.3 mm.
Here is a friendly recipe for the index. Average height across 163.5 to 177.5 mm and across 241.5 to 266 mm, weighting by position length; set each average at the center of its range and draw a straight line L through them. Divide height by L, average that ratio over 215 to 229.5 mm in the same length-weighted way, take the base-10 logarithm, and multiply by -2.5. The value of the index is 0.08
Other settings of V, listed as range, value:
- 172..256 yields 443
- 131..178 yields 445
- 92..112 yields 442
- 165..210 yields 454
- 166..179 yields 424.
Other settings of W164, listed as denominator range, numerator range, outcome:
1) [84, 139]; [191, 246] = 0.94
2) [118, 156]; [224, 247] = 0.92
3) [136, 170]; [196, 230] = 0.94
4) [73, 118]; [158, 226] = 0.95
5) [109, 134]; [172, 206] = 0.99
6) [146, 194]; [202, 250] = 0.94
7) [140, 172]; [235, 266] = 1.00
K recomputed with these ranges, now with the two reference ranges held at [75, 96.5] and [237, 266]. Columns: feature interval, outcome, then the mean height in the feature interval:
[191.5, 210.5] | 0.33 mm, 451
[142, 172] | 1.34 mm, 447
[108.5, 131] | 0.42 mm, 467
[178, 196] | -0.83 mm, 484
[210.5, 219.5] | 1.04 mm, 404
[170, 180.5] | 0.76 mm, 431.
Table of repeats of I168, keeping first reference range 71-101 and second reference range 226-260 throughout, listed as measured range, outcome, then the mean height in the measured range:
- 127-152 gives 0.2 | 464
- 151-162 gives 0.3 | 449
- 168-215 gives 0.4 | 450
